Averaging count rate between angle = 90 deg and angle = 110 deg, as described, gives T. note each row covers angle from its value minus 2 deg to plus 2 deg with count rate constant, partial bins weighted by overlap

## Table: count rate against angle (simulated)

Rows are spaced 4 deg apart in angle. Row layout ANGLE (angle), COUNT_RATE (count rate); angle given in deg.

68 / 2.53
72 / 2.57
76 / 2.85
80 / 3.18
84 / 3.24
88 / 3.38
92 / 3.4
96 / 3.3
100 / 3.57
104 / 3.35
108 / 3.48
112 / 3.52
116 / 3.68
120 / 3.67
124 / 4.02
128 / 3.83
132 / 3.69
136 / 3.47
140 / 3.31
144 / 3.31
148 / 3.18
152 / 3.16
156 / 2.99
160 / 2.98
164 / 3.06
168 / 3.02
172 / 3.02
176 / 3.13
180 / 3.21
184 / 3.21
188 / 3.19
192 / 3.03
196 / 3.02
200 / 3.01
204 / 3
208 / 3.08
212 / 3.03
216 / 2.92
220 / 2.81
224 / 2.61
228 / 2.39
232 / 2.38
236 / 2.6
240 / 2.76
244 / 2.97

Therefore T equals 3.42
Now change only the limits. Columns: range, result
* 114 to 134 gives 3.78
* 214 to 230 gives 2.68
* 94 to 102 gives 3.43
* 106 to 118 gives 3.56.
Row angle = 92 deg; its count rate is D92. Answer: 3.4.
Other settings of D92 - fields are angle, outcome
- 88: 3.38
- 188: 3.19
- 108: 3.48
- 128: 3.83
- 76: 2.85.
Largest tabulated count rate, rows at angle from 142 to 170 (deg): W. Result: 3.31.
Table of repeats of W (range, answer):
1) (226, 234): 2.39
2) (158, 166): 3.06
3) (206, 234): 3.08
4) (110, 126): 4.02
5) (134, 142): 3.47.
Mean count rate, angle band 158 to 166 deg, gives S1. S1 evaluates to 3.02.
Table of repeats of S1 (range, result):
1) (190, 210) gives 3.03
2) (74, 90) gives 3.16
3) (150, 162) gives 3.04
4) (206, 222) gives 2.96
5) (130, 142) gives 3.49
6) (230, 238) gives 2.49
